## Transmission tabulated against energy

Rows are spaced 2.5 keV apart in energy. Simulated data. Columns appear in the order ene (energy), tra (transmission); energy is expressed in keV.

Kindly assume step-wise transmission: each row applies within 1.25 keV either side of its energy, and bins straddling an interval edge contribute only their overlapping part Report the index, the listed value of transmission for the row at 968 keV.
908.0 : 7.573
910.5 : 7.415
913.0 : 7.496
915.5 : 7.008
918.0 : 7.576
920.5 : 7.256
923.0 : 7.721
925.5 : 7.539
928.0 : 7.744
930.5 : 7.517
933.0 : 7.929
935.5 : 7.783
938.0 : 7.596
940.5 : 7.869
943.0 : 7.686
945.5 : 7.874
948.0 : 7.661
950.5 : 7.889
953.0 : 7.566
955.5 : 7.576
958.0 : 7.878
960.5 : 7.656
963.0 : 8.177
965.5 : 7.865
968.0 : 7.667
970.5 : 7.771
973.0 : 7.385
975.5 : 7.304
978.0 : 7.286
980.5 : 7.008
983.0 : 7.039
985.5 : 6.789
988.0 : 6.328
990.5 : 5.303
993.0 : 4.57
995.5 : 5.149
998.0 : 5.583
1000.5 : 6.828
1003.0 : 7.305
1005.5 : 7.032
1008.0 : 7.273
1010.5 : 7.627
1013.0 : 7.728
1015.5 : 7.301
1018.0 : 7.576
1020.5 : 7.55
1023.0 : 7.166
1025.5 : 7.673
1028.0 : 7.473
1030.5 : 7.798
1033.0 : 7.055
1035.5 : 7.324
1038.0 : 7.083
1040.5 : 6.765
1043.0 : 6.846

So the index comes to 7.667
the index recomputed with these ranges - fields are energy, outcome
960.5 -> 7.656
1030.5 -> 7.798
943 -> 7.686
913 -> 7.496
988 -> 6.328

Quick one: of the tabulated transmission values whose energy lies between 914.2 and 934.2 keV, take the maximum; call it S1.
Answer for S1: 7.929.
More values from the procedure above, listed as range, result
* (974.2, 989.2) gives 7.304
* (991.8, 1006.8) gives 7.305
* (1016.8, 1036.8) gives 7.798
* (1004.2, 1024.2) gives 7.728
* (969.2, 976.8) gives 7.771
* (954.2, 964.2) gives 8.177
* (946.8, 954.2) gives 7.889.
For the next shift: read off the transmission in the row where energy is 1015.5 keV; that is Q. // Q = 7.301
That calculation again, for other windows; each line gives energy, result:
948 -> 7.661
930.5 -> 7.517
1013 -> 7.728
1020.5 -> 7.55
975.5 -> 7.304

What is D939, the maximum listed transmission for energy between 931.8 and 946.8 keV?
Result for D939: 7.929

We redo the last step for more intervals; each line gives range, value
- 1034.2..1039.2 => 7.324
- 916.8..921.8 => 7.576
